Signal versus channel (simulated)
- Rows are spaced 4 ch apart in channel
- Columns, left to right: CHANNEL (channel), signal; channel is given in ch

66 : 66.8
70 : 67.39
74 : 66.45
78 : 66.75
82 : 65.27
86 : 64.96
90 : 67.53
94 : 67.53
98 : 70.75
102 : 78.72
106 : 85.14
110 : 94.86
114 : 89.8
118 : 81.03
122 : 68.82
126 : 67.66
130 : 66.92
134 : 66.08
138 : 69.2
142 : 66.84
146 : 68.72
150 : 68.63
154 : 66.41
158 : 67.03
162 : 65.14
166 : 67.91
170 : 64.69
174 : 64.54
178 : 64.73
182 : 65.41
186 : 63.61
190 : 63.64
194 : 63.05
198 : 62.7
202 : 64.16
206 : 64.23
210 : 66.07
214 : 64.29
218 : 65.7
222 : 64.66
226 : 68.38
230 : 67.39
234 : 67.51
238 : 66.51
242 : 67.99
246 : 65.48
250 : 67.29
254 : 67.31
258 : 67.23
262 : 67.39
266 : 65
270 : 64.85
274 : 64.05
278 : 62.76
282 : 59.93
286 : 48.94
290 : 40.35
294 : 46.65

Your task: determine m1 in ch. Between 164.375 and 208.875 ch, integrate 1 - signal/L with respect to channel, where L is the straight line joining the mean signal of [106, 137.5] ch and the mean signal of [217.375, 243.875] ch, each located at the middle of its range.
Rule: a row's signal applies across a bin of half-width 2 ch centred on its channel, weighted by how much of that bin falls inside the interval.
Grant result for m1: 4.0 ch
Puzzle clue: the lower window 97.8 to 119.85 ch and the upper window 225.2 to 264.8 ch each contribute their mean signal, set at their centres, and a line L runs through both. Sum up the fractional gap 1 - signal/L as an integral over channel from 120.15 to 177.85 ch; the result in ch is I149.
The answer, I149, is 8.98 ch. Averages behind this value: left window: 84.4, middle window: 67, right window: 67.2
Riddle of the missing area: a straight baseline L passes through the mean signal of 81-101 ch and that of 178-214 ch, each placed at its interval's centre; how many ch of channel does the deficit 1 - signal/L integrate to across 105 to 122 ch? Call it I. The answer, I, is -4.7 ch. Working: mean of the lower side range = 67.9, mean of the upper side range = 64.2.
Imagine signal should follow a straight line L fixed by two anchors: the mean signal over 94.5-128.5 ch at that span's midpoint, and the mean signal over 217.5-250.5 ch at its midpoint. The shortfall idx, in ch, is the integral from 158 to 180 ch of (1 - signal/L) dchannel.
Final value 2.3 ch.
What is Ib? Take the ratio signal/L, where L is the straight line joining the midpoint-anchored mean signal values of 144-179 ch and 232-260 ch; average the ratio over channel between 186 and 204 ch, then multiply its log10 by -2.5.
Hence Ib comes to 0.05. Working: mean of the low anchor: 66.5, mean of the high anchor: 67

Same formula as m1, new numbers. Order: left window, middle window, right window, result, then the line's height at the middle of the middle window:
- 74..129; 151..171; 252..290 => 1.0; 69.8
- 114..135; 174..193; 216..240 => 1.3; 69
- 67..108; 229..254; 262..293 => -2.7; 60.4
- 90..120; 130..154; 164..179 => 1.4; 72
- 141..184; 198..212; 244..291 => 0.0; 64.7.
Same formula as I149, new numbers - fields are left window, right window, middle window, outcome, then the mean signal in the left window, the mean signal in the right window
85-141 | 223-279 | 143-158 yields 0.9 ch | 74.2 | 66.4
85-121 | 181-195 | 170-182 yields 0.2 ch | 77.9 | 63.9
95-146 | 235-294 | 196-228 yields 0.8 ch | 75.1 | 62.1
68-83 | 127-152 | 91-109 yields -2.5 ch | 66.5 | 67.7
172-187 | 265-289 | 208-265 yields -4.4 ch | 64.6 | 59.9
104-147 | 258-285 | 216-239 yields 0.1 ch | 75.2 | 63.7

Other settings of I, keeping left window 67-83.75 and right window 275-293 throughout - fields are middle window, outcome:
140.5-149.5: -0.86 ch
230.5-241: -2.02 ch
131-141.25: -0.79 ch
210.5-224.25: -1.81 ch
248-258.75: -2.36 ch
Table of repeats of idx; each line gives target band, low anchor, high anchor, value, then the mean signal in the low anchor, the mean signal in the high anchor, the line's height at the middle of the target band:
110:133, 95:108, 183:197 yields -0.6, 77.4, 63.5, 74.3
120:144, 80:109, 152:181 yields 0.4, 72.2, 65.8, 68.9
